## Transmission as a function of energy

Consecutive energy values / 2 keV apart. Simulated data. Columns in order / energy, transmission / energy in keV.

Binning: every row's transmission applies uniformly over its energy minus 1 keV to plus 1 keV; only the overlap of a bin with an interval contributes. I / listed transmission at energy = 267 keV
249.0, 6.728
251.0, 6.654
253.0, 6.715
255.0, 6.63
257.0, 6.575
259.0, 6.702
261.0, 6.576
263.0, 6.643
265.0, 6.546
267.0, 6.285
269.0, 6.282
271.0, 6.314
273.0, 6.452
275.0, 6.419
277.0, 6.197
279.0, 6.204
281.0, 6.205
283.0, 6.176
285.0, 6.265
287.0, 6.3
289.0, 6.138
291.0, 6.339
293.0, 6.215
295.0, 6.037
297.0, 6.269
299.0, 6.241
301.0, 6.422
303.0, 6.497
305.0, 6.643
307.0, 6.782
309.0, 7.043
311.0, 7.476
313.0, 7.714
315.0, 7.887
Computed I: 6.285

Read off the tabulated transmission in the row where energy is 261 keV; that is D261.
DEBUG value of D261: 6.576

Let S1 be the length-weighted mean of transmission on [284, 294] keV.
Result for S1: 6.25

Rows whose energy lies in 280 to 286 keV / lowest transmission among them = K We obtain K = 6.176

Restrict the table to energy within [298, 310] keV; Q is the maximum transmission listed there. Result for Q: 7.043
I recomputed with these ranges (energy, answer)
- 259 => 6.702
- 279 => 6.204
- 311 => 7.476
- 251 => 6.654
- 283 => 6.176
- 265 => 6.546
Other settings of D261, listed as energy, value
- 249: 6.728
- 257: 6.575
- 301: 6.422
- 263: 6.643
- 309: 7.043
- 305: 6.643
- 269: 6.282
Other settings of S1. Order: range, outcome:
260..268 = 6.51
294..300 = 6.18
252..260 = 6.66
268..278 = 6.33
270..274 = 6.38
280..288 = 6.24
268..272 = 6.3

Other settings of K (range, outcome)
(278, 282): 6.204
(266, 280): 6.197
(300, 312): 6.422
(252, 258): 6.575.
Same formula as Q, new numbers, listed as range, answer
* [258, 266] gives 6.702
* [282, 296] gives 6.339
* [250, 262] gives 6.715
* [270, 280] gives 6.452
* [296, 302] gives 6.422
